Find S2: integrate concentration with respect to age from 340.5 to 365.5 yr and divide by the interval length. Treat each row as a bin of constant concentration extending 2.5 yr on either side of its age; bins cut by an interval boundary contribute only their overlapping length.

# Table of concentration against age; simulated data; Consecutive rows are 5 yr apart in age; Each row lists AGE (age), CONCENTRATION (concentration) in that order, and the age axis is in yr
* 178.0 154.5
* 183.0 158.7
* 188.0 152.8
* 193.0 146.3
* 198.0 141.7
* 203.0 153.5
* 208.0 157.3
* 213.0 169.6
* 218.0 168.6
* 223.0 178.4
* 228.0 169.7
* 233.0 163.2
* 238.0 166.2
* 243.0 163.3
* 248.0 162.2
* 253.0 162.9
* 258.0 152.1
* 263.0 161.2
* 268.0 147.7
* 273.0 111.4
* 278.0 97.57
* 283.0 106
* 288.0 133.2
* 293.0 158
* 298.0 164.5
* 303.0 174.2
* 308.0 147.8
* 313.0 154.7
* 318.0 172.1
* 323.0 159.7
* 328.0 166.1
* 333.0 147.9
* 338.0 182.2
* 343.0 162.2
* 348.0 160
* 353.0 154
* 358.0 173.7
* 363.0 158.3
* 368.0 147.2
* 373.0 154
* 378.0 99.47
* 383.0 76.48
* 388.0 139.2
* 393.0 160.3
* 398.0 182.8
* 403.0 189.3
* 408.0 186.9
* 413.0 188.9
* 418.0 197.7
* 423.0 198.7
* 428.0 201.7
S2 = 162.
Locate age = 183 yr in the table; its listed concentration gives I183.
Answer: 158.7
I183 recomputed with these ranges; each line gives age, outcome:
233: 163.2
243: 163.3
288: 133.2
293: 158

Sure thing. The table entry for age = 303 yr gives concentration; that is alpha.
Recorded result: 174.2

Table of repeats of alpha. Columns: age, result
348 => 160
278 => 97.57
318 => 172.1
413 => 188.9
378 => 99.47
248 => 162.2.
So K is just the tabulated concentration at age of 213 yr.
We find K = 169.6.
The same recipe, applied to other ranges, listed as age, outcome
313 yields 154.7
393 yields 160.3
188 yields 152.8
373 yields 154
